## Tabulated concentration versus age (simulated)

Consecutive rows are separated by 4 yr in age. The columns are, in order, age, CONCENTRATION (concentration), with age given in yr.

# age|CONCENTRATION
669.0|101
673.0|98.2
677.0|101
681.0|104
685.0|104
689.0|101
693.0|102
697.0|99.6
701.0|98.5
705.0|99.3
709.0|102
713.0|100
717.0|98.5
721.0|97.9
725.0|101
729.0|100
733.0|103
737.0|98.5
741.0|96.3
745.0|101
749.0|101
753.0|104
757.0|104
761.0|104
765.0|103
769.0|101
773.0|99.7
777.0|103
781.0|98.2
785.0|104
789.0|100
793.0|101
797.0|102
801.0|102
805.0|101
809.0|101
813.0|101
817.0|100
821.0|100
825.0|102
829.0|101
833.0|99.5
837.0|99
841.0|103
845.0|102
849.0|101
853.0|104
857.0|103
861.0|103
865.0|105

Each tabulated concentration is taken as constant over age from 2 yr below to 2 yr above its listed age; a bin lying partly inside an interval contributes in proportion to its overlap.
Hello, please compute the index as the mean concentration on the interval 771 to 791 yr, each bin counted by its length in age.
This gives 101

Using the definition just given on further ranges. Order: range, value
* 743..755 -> 102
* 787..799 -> 101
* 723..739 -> 101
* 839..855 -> 102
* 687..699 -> 101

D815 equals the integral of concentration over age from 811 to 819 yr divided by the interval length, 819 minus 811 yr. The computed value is 100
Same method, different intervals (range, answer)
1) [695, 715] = 99.9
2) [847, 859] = 103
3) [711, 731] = 99.5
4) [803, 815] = 101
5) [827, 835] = 100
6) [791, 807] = 102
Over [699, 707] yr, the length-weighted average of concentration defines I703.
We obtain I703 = 98.9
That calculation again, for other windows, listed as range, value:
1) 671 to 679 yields 99.6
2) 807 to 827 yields 101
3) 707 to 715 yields 101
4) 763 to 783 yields 101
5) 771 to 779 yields 101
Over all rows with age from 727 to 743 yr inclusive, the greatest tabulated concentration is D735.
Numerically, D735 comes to 103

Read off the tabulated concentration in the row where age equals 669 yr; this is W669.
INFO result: 101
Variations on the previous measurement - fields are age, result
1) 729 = 100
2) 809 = 101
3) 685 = 104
